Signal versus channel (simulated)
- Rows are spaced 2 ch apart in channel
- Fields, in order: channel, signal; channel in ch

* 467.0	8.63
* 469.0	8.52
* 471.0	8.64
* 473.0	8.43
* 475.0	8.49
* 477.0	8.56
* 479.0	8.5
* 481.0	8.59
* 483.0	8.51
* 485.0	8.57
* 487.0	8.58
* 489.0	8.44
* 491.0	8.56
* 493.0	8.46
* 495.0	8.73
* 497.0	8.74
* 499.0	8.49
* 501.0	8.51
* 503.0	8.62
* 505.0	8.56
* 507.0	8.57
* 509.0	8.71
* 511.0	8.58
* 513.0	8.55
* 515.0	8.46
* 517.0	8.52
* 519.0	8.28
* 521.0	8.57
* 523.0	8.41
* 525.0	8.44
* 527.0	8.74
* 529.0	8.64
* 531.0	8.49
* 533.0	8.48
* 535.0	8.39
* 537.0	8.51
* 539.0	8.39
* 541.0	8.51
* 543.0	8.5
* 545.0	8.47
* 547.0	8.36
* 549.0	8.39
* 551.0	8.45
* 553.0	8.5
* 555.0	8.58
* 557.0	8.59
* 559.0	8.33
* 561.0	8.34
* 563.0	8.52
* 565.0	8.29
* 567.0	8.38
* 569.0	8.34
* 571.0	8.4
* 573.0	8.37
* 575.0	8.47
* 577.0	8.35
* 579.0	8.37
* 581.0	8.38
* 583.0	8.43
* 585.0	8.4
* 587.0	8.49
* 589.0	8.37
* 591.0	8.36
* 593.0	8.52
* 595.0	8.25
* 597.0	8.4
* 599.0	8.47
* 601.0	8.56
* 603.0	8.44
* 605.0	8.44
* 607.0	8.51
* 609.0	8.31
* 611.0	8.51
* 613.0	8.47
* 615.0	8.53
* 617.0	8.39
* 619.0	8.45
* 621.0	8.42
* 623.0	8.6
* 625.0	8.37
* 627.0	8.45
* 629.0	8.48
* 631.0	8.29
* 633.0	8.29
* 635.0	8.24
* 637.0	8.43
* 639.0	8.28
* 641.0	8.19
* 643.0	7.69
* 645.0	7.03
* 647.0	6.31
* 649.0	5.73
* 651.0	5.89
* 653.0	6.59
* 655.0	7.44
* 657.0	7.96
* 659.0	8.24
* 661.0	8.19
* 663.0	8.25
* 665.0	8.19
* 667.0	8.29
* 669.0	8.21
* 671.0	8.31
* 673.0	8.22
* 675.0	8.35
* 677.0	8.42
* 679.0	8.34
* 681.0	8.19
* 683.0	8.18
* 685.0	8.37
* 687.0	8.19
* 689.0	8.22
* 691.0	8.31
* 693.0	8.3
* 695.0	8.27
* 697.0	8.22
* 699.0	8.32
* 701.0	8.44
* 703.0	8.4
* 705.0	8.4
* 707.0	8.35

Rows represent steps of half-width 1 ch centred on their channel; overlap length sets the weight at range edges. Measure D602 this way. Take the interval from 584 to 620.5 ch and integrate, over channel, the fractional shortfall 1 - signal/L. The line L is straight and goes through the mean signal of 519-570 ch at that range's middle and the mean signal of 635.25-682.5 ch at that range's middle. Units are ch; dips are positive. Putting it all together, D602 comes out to -1.43 ch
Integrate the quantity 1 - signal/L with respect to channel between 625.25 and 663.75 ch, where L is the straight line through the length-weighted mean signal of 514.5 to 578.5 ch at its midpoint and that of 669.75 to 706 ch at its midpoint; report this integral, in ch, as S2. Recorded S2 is 3.0 ch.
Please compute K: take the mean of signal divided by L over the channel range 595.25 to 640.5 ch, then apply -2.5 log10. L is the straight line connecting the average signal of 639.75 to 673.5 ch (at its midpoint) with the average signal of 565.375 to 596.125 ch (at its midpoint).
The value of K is -0.06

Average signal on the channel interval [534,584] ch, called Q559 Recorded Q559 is 8.42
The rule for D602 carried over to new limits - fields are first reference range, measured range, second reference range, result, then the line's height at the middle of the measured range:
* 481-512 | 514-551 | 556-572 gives 0.03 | 8.48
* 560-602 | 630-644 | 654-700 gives 0.16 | 8.29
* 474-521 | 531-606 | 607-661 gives -1.88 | 8.22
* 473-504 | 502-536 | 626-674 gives -0.48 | 8.41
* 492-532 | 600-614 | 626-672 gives -0.78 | 8.02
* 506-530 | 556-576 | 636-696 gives -0.18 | 8.33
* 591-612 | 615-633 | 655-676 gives -0.17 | 8.35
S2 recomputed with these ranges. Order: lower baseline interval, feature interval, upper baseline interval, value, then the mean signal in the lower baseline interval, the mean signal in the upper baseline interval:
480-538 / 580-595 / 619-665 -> -0.6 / 8.54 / 7.81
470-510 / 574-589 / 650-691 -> -0.2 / 8.56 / 8.01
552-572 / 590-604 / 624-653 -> -0.6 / 8.43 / 7.65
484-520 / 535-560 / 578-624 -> 0.1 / 8.55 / 8.44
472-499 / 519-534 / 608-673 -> -0.2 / 8.55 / 7.97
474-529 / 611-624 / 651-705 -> -0.3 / 8.55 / 8.13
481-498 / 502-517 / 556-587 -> -0.1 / 8.57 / 8.4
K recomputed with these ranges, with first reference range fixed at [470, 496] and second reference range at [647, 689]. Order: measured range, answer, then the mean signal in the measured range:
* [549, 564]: -0.03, 8.47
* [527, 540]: -0.02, 8.5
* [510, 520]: -0.01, 8.48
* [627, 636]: -0.05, 8.34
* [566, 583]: -0.02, 8.39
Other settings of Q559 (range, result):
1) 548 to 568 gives 8.44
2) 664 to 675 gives 8.25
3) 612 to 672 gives 7.94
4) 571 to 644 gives 8.39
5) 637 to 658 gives 7.17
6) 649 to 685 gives 7.91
